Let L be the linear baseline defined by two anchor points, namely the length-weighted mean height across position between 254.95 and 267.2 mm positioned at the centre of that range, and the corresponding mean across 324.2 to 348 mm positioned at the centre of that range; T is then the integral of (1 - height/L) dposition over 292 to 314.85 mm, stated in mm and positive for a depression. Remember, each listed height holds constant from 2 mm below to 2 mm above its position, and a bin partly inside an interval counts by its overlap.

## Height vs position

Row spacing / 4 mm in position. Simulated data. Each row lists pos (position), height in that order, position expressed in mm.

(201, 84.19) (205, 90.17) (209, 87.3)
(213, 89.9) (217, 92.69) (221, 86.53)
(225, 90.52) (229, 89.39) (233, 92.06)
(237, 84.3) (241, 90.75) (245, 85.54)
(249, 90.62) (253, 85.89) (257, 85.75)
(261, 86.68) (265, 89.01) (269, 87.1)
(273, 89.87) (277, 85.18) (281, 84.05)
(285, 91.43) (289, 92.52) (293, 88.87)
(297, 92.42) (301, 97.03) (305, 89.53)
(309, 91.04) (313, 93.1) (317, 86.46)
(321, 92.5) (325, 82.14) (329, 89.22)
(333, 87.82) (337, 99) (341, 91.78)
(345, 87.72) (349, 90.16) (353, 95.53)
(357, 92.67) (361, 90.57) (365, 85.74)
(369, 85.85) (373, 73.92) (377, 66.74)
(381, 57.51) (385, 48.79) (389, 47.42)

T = -0.87 mm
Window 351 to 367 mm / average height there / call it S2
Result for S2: 91.1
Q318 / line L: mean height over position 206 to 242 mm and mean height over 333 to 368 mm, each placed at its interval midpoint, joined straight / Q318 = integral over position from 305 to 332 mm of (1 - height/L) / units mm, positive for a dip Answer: 0.50 mm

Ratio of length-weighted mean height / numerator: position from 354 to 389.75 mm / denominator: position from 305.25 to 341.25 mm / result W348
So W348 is 0.8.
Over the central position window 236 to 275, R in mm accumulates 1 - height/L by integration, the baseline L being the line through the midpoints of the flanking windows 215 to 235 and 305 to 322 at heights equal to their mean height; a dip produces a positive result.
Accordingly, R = 1.17 mm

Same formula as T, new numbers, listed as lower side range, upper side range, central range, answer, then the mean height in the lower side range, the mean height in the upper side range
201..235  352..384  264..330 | -4.11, 89.5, 79.6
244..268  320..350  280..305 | -0.75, 87.3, 90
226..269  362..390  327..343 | -3.77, 88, 68.1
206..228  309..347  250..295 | 0.91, 89.4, 90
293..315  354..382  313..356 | -1.95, 92.3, 80.4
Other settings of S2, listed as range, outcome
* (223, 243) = 89.4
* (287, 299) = 91.3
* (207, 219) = 90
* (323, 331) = 85.7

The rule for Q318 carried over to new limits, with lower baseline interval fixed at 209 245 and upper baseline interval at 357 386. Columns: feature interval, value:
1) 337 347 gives -1.8 mm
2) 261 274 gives -0.5 mm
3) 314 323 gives -1.1 mm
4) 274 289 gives -0.7 mm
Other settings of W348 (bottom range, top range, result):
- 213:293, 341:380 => 0.96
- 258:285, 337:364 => 1.05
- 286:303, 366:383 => 0.78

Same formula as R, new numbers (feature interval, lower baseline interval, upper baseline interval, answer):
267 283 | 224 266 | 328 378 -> 0.3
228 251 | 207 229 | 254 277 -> -0.1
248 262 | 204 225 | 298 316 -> 0.6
